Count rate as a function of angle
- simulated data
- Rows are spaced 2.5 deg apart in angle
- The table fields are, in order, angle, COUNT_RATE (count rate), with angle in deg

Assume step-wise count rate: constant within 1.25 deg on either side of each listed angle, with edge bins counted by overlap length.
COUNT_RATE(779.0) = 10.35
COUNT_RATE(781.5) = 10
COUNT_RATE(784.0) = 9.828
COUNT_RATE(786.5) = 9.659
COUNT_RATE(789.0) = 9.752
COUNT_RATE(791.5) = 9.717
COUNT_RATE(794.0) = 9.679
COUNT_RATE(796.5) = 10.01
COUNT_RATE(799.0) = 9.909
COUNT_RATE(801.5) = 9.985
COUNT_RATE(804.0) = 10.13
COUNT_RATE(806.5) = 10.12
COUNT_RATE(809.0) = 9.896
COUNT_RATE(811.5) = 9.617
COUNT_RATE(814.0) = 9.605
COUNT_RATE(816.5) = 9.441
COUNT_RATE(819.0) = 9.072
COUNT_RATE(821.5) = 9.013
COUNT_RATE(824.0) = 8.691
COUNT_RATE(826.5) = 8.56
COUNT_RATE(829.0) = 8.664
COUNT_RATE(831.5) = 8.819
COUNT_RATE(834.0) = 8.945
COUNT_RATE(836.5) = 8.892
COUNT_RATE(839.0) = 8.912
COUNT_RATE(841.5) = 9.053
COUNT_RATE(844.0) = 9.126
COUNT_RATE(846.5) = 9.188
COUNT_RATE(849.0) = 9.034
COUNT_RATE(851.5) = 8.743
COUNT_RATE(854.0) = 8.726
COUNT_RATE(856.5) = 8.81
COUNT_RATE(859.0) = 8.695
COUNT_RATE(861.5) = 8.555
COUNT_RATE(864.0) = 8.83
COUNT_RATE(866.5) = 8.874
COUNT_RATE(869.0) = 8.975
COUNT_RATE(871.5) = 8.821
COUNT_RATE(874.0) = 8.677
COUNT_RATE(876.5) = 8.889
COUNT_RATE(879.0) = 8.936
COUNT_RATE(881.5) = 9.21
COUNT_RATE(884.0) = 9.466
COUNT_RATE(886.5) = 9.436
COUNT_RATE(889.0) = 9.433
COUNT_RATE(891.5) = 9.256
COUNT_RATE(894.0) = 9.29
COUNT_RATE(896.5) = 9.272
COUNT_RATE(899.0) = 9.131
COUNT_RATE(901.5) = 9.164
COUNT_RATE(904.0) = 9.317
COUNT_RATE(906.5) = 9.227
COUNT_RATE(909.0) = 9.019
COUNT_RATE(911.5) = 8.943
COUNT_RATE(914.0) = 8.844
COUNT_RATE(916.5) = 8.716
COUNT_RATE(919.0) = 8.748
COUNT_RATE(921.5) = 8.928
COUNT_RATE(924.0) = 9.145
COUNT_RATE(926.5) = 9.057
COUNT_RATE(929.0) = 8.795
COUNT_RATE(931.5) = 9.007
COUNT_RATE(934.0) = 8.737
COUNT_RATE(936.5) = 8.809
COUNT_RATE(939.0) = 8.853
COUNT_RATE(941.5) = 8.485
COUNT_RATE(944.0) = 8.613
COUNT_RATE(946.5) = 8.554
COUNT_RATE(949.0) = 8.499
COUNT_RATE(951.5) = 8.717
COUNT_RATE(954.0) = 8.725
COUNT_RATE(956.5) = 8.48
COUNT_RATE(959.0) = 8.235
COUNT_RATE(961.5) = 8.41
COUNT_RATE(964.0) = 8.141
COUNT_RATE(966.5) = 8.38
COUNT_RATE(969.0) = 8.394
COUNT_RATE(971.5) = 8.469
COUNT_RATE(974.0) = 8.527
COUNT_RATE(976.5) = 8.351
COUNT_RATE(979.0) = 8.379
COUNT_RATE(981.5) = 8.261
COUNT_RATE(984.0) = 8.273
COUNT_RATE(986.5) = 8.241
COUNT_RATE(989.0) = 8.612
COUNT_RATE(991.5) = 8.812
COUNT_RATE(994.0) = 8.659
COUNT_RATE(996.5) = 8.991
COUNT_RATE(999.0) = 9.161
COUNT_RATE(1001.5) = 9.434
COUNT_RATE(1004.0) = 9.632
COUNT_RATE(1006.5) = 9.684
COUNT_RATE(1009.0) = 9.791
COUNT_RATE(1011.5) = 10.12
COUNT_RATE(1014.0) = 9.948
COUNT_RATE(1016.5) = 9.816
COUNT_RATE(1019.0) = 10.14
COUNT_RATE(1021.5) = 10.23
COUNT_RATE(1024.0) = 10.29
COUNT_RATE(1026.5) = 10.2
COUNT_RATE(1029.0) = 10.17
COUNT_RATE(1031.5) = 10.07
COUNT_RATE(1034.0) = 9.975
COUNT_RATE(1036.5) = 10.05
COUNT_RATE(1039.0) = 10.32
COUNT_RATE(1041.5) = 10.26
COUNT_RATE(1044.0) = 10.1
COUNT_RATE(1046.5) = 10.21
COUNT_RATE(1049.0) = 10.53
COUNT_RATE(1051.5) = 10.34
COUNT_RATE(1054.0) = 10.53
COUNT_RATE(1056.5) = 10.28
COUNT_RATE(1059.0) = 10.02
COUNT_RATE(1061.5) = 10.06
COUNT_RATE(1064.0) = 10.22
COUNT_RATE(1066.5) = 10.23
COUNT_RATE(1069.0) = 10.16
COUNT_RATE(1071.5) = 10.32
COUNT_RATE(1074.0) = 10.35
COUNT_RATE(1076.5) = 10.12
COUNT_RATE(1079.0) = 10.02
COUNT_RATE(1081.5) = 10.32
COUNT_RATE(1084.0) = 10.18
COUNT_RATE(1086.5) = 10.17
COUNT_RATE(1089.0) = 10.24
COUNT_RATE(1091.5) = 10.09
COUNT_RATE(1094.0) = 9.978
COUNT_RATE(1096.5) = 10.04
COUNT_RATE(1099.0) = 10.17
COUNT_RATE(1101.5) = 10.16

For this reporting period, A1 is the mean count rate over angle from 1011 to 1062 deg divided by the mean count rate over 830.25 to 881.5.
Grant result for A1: 1.15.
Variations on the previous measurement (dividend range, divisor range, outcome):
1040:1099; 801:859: 1.11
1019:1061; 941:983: 1.21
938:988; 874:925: 0.93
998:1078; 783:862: 1.09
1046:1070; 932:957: 1.18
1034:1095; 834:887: 1.14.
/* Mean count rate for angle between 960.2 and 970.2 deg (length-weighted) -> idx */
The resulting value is 8.33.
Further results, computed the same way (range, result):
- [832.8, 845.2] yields 8.99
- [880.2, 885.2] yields 9.33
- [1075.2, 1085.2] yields 10.2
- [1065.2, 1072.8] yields 10.2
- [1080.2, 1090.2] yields 10.2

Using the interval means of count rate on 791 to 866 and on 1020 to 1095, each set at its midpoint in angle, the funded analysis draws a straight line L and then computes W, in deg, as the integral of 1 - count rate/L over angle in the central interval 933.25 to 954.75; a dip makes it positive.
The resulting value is 2.3 deg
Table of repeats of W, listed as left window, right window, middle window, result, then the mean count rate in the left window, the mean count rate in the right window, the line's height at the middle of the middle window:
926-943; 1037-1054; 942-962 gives 1.1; 8.81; 10.3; 9.04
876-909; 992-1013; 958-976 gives 1.9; 9.23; 9.42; 9.36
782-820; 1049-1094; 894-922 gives 2.5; 9.77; 10.2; 9.95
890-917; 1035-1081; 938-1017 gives 7.1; 9.12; 10.2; 9.65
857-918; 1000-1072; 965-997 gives 4.1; 9.04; 10.1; 9.71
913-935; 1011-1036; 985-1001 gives 1.6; 8.89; 10.1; 9.72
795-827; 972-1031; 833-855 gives 1.3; 9.57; 9.29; 9.52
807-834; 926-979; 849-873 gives 0.5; 9.16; 8.57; 8.98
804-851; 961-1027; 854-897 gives 0.6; 9.17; 9.08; 9.14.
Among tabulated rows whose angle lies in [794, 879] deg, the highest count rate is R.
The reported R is 10.13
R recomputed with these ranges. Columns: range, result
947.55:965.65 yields 8.725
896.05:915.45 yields 9.317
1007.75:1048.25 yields 10.32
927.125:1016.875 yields 10.12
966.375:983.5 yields 8.527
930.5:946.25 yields 9.007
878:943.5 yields 9.466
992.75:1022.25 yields 10.23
